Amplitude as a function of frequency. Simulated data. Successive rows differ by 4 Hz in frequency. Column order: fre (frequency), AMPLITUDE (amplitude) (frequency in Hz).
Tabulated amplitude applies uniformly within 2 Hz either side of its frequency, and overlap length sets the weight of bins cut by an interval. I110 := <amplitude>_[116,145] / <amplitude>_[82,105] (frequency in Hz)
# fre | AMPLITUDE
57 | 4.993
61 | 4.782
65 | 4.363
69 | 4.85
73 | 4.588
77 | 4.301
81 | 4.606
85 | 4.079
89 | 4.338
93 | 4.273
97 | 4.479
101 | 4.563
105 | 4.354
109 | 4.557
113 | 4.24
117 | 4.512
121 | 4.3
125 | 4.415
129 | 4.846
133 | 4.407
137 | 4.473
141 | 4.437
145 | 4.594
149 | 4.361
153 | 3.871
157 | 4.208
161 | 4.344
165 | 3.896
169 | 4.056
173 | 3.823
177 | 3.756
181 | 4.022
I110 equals 1.0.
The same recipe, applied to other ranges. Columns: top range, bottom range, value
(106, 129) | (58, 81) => 0.97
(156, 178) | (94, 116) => 0.91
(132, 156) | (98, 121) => 0.98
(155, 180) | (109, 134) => 0.90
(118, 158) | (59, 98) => 0.99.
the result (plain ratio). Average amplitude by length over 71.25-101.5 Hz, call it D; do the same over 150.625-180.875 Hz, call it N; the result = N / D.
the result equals 0.91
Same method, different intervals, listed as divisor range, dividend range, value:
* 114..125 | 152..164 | 0.94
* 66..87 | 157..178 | 0.89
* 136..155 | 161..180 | 0.91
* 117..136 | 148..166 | 0.92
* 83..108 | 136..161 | 0.99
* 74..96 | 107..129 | 1.02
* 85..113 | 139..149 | 1.02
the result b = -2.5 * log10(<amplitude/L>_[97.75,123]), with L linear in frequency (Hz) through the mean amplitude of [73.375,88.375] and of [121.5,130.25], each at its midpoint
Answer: 0.02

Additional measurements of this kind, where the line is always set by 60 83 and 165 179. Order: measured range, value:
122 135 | -0.089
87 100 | 0.010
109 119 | -0.033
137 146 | -0.103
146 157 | -0.041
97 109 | -0.030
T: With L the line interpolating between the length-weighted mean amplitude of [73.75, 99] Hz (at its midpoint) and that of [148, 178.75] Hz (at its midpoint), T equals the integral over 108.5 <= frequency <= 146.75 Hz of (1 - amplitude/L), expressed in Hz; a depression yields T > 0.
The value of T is -2.7 Hz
